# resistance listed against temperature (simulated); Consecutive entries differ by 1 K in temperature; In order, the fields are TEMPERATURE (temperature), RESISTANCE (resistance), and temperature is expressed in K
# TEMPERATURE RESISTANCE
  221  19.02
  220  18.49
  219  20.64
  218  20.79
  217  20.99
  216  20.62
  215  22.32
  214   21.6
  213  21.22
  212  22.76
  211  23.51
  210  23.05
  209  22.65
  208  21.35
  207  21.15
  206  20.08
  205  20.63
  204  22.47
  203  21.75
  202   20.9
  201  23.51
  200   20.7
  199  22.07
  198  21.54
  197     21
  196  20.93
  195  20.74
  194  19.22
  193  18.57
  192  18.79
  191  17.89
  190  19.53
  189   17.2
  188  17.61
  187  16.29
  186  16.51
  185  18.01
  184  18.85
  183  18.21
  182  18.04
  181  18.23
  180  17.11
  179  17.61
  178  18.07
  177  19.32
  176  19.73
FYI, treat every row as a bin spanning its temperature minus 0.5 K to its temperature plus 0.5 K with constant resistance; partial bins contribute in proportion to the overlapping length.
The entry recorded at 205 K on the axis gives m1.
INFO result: 20.63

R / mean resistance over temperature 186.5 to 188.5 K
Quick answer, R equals 16.9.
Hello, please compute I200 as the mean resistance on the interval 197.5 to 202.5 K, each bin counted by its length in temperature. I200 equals 21.7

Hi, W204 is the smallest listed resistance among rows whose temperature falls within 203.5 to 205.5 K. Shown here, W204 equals 20.63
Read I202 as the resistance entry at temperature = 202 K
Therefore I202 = 20.9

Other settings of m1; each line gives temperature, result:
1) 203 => 21.75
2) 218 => 20.79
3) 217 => 20.99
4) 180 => 17.11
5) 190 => 19.53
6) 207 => 21.15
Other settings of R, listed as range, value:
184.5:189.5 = 17.1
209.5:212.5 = 23.1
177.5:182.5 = 17.8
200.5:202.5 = 22.2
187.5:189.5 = 17.4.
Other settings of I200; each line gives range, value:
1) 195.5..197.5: 21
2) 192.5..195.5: 19.5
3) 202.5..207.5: 21.2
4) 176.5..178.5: 18.7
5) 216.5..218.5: 20.9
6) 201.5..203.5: 21.3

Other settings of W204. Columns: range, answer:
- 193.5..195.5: 19.22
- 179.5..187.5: 16.29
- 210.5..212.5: 22.76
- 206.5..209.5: 21.15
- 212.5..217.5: 20.62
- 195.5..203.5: 20.7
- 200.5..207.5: 20.08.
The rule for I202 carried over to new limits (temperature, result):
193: 18.57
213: 21.22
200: 20.7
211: 23.51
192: 18.79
